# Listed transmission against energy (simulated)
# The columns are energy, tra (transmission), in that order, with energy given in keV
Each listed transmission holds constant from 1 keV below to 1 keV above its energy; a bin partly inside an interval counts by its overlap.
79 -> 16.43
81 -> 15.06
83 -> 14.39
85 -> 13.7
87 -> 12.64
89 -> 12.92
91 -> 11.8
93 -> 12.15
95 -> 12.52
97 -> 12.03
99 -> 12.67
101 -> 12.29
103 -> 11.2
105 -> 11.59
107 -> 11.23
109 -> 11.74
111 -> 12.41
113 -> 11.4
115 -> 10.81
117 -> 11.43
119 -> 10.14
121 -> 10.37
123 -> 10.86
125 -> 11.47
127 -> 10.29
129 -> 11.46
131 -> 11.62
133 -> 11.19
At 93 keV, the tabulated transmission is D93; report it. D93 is 12.15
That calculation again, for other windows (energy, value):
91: 11.8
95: 12.52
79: 16.43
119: 10.14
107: 11.23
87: 12.64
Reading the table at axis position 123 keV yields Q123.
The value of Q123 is 10.86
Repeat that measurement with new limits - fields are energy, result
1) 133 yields 11.19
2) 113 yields 11.4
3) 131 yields 11.62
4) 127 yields 10.29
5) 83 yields 14.39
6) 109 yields 11.74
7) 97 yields 12.03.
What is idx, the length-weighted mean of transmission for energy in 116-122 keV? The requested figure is 10.6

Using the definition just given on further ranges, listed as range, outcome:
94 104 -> 12.1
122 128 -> 10.9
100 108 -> 11.6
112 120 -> 10.9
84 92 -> 12.8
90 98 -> 12.1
